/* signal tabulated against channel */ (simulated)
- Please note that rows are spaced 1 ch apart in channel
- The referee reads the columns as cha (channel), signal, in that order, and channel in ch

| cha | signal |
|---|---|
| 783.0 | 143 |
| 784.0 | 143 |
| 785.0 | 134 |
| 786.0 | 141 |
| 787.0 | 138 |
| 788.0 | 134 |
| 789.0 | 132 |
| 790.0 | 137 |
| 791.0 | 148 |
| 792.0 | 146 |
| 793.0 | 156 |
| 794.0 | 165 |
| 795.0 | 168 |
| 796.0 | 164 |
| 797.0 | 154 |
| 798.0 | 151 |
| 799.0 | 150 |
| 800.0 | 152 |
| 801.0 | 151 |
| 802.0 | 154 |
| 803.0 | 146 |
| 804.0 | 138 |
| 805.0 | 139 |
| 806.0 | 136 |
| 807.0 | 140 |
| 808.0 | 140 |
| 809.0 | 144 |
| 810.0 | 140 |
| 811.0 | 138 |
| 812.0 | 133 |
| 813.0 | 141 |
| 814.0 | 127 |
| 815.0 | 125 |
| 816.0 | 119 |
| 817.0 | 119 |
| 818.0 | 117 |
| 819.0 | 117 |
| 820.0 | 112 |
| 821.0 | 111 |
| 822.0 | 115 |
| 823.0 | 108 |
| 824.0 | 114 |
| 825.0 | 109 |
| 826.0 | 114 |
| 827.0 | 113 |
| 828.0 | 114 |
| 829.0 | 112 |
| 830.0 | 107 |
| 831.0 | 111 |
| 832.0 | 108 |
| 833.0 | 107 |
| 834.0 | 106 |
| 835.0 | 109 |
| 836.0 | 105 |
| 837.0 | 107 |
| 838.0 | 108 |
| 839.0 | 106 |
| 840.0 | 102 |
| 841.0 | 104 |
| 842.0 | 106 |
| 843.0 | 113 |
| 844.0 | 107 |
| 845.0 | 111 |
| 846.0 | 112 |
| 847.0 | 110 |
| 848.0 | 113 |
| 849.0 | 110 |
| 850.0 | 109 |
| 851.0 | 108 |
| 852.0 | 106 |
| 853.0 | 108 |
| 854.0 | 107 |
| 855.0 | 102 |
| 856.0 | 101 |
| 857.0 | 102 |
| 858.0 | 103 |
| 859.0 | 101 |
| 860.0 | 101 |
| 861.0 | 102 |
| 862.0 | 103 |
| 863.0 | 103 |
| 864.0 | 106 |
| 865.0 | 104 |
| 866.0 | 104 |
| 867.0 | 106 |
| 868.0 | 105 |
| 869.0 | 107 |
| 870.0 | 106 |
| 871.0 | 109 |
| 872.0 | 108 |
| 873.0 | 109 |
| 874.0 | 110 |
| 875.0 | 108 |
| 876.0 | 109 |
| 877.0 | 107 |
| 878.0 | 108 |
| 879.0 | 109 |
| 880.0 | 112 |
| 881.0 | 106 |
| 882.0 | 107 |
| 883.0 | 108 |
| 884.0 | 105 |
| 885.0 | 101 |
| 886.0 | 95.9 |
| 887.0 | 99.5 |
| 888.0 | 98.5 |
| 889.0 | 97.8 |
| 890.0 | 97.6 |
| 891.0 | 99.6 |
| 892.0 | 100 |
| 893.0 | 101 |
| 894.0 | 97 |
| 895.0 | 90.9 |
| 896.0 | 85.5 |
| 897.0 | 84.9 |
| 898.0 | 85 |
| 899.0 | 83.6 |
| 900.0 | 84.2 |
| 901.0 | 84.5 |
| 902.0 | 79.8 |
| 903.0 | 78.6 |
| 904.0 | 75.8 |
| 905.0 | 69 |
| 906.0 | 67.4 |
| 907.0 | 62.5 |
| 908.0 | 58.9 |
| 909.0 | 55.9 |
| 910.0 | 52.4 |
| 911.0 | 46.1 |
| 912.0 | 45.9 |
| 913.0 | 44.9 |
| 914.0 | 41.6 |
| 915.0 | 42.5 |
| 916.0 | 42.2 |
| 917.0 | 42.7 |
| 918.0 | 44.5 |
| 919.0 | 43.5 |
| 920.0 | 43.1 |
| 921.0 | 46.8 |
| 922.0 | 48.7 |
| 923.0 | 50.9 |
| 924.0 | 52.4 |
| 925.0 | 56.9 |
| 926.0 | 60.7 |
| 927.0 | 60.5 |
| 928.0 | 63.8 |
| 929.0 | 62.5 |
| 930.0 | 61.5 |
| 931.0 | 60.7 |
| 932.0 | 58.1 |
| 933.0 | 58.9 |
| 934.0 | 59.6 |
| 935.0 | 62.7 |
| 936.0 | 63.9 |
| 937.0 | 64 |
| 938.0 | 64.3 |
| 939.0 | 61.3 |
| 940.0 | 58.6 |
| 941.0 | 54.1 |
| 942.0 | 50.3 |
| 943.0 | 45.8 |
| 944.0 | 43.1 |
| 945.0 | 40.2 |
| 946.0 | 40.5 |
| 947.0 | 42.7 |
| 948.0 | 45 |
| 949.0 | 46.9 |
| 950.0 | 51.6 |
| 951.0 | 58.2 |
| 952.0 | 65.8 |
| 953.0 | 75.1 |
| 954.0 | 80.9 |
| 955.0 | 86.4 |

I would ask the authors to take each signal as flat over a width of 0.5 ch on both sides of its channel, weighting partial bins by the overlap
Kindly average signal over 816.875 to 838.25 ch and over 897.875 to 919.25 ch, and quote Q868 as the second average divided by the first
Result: 0.54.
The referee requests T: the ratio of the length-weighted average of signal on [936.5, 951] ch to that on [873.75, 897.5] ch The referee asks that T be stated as 0.5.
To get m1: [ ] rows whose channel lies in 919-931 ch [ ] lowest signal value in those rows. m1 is 43.1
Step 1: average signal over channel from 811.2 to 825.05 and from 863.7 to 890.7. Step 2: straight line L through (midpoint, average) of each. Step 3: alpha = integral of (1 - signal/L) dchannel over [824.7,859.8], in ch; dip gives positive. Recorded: 1.9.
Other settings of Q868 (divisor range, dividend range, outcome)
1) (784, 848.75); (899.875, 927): 0.44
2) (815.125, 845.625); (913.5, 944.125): 0.49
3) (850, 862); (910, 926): 0.45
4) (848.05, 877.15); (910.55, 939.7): 0.51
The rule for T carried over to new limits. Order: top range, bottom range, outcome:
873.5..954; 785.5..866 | 0.58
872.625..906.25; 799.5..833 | 0.76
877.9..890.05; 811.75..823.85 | 0.86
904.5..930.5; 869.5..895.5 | 0.51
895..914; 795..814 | 0.48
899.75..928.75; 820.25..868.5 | 0.53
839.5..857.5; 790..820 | 0.76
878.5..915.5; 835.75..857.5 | 0.77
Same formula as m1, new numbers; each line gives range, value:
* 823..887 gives 95.9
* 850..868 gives 101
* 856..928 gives 41.6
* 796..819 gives 117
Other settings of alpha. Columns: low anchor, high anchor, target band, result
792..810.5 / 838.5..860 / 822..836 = 1.6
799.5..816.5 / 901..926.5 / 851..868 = -1.0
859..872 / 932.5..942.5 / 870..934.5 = 4.6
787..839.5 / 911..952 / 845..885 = -4.9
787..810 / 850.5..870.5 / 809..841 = 3.3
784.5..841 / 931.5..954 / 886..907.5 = -1.4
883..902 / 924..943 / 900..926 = 7.2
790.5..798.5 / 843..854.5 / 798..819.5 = 1.1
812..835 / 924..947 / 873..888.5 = -3.7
